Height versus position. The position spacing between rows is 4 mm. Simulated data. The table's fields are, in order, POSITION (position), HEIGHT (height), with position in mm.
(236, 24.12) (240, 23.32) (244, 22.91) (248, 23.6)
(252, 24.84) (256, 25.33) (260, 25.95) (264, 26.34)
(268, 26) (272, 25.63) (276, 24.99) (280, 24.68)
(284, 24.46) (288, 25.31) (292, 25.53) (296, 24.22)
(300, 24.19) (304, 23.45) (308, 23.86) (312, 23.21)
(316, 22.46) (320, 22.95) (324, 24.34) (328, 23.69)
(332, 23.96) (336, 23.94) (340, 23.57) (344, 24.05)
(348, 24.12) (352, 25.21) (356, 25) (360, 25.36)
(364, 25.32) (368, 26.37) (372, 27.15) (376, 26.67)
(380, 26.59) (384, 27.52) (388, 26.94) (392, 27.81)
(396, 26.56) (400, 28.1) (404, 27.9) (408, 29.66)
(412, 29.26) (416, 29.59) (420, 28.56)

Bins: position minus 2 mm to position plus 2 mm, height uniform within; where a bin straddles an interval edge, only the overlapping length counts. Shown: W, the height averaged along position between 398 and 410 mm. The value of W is 28.6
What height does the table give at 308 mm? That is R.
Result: 23.86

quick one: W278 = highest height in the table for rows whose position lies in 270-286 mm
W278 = 25.63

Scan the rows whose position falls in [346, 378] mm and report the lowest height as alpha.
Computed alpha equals 24.12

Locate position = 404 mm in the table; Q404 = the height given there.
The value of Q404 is 27.9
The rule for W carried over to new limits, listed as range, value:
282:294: 25.1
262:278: 25.7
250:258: 25.1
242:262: 24.5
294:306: 24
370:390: 27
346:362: 24.9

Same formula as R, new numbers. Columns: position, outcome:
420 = 28.56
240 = 23.32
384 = 27.52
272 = 25.63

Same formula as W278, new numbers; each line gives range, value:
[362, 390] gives 27.52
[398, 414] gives 29.66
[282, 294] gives 25.53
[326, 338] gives 23.96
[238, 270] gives 26.34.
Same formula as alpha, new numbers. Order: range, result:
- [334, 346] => 23.57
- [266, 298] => 24.22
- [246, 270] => 23.6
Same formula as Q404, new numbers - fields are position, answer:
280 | 24.68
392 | 27.81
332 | 23.96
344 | 24.05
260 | 25.95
